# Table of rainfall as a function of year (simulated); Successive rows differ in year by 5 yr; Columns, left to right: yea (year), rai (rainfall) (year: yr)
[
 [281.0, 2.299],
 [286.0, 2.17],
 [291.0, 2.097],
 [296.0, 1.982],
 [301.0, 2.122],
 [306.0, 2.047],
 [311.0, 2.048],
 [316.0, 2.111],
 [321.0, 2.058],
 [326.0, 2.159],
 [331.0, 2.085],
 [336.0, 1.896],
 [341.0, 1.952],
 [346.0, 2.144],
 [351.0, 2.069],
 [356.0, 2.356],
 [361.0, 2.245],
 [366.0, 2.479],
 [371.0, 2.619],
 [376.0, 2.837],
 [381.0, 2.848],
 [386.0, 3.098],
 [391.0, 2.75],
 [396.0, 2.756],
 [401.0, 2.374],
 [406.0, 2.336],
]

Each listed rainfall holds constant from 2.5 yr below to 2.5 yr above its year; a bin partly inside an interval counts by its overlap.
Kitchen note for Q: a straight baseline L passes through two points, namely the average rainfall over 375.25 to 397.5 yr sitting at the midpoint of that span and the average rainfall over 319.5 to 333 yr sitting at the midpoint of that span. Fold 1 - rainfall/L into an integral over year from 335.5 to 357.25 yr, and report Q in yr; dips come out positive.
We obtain 2.5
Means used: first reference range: 2.1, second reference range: 2.86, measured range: 2.08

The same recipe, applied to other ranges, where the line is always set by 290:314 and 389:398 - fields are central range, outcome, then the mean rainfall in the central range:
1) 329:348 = 2.61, 2.01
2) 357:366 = 0.65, 2.33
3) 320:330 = 0.54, 2.11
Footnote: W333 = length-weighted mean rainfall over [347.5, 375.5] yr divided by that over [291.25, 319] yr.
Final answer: 1.15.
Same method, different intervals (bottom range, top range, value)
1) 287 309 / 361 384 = 1.28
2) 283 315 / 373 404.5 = 1.33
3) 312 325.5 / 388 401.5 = 1.28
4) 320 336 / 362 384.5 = 1.29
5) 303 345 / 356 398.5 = 1.31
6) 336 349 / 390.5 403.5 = 1.29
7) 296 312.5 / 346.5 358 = 1.07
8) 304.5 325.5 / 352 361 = 1.10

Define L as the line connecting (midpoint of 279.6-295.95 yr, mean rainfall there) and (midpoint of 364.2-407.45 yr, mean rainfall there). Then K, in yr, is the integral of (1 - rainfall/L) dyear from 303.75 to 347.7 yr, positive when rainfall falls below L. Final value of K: 5.6 yr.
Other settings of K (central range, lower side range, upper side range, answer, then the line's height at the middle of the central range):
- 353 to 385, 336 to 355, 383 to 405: -2.65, 2.38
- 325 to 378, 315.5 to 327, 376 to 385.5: 5.38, 2.51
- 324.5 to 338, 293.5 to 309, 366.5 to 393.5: 1.68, 2.34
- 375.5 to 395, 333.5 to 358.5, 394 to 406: -3.97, 2.39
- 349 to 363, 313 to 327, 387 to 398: 1.26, 2.45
